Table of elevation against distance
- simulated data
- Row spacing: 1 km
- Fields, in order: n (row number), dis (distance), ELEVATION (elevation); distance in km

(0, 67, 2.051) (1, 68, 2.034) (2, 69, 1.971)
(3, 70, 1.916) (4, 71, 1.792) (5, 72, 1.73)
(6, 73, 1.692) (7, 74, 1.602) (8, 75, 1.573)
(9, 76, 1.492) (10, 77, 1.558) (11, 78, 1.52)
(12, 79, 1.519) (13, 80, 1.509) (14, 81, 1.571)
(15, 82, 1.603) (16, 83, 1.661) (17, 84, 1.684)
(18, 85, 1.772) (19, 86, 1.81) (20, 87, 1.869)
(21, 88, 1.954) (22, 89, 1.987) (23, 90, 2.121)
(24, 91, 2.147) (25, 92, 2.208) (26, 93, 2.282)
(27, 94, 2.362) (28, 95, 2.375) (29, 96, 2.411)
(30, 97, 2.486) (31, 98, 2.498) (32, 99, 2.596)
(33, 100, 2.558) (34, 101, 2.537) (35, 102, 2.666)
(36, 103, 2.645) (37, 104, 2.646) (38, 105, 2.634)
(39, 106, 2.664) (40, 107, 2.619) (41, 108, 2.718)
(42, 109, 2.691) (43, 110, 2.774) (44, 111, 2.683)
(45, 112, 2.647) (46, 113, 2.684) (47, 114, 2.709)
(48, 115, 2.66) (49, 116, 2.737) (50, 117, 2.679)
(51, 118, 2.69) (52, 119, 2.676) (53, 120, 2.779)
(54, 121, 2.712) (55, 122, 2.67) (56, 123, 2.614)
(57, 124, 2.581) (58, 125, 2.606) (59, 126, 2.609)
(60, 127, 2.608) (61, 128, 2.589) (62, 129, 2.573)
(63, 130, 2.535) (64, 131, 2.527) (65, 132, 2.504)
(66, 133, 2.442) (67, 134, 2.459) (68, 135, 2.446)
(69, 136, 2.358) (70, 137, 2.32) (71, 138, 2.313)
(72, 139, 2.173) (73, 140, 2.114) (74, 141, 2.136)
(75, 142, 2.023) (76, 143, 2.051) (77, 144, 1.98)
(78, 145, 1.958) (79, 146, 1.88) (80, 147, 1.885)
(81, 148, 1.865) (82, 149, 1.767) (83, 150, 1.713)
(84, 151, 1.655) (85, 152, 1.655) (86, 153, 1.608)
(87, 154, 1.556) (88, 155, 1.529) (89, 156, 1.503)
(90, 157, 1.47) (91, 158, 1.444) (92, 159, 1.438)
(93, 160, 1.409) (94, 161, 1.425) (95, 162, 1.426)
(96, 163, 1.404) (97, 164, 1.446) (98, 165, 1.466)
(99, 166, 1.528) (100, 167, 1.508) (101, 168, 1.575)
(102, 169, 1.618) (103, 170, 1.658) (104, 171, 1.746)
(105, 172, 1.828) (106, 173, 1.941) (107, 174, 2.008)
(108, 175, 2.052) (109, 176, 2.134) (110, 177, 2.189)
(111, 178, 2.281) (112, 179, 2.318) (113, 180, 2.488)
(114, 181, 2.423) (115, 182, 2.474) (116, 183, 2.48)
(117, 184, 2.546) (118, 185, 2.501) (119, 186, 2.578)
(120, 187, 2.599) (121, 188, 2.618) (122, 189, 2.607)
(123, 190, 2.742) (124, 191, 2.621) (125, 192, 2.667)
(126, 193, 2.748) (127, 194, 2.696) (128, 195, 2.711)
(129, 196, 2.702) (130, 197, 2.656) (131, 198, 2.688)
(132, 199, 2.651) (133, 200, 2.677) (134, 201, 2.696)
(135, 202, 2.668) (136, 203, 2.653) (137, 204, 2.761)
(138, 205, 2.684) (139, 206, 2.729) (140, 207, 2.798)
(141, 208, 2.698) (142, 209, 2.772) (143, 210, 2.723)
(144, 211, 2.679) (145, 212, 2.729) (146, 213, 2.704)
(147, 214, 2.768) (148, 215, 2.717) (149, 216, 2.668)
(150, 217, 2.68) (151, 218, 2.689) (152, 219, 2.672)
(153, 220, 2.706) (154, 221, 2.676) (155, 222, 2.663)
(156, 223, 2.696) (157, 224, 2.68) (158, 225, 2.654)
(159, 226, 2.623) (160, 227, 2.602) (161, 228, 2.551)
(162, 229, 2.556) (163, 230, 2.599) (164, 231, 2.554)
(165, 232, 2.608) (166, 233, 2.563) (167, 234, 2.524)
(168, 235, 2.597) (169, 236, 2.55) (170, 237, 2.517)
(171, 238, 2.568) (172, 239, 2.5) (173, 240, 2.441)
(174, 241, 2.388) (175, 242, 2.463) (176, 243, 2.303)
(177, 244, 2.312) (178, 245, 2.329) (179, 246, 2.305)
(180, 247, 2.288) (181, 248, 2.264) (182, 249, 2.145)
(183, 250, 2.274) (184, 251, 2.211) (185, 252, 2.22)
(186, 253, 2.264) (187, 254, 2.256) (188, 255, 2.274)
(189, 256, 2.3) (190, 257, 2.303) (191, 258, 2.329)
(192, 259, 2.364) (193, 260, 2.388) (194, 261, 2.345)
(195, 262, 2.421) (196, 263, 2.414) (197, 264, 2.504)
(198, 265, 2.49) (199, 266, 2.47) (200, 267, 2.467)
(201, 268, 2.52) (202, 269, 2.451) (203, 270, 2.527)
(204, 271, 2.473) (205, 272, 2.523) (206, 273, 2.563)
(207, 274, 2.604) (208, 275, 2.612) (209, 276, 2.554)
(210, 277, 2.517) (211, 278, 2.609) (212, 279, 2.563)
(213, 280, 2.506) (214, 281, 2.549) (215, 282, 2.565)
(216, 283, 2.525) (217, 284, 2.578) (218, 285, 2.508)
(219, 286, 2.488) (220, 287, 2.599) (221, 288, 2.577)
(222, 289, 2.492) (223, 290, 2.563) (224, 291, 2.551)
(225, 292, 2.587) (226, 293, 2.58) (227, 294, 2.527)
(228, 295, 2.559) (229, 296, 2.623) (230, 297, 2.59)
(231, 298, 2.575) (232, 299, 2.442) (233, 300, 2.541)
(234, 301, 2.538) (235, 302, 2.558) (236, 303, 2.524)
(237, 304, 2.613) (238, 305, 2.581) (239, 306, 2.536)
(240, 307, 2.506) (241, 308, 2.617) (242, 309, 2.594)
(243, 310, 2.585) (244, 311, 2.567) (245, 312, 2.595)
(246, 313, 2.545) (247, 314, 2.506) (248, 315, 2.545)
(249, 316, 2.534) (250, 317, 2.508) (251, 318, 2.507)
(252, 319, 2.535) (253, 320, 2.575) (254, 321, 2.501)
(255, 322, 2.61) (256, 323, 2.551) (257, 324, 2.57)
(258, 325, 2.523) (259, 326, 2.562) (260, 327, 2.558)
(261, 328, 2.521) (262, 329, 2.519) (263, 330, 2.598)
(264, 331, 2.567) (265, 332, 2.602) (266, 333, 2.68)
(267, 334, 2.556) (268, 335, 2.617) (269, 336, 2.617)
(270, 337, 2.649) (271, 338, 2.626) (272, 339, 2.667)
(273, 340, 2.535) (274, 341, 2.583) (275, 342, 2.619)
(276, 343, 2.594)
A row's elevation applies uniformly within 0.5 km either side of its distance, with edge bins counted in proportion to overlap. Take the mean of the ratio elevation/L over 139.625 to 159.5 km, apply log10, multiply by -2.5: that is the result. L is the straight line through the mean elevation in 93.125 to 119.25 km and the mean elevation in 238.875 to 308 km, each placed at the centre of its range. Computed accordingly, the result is 0.413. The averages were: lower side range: 2.61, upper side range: 2.46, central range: 1.76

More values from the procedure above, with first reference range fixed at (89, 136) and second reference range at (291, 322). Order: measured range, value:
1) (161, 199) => 0.16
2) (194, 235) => -0.05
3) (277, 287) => 0.00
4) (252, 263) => 0.10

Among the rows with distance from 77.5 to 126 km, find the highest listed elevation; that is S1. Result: 2.779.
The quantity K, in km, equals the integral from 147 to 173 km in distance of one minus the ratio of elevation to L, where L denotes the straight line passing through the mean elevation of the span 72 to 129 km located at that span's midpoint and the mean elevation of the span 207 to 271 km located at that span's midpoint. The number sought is 8.8 km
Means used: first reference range 2.3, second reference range 2.5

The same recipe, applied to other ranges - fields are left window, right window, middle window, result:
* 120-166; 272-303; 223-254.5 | -0.9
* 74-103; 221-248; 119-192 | 4.3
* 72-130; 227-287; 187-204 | -2.0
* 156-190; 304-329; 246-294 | -1.8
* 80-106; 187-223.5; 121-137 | -1.2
